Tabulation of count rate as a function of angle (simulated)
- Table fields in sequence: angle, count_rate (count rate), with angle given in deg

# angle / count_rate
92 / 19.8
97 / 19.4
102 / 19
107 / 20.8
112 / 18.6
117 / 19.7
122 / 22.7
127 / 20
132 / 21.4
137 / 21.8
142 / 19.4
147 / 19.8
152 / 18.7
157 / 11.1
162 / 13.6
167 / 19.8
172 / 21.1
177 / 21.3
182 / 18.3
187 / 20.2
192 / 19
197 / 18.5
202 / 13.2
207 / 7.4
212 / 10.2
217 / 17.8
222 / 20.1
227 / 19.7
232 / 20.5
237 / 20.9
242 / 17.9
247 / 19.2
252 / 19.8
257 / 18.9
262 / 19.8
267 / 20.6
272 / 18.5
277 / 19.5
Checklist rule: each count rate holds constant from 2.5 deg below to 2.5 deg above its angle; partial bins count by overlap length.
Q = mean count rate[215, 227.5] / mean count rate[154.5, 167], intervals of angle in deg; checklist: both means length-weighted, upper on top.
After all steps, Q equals 1.4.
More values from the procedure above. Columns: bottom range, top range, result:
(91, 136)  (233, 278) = 0.96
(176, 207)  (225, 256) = 1.13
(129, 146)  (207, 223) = 0.69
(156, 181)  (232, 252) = 1.10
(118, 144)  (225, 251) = 0.94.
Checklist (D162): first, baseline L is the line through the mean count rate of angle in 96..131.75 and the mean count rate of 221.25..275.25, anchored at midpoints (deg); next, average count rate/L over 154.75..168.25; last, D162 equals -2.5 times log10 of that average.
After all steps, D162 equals 0.35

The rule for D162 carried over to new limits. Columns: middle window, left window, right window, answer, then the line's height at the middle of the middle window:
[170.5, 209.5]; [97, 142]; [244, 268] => 0.16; 20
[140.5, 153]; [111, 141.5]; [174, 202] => 0.04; 20.1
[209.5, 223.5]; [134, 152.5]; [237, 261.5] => 0.23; 19.5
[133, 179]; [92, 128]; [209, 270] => 0.06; 19.5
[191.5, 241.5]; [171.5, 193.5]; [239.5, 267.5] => 0.17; 19.6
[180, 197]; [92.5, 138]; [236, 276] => 0.04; 19.8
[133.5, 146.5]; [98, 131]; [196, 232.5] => -0.09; 19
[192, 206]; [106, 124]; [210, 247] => 0.21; 18.9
